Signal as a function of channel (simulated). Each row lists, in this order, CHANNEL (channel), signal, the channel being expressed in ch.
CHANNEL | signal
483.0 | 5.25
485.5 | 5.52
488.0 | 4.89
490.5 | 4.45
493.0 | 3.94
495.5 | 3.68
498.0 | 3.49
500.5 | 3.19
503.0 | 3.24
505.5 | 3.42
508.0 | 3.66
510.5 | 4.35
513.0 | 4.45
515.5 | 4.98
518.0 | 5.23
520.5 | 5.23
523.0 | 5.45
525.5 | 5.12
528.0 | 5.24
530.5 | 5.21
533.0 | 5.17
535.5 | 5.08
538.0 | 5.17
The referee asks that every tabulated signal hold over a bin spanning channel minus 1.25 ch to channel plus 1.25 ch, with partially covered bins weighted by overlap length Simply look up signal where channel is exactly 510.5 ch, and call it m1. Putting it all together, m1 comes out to 4.35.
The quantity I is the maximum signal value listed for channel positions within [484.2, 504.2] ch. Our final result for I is 5.52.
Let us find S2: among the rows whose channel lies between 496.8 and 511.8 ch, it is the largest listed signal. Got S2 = 4.35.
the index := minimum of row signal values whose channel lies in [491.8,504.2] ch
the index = 3.19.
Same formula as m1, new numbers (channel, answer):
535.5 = 5.08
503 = 3.24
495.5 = 3.68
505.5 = 3.42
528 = 5.24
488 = 4.89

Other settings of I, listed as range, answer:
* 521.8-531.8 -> 5.45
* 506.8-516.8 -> 4.98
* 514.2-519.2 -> 5.23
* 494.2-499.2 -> 3.68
